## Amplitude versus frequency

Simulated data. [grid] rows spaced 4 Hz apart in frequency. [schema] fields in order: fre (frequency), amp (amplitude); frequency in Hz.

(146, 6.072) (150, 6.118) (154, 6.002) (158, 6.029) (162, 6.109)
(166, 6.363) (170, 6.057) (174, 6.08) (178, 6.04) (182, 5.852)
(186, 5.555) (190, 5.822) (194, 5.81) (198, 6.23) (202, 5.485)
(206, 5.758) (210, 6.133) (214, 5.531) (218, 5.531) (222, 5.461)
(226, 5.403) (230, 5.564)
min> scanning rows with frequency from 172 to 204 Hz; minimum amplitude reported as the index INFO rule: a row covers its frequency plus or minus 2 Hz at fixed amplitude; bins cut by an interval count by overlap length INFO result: 5.485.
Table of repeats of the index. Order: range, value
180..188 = 5.555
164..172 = 6.057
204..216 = 5.531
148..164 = 6.002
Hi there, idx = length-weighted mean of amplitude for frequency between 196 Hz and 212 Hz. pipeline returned 5.9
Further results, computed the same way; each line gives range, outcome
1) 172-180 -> 6.06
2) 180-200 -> 5.85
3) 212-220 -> 5.53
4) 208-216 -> 5.83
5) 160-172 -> 6.18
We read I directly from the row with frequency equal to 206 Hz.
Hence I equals 5.758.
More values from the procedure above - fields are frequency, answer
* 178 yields 6.04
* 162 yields 6.109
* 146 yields 6.072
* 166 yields 6.363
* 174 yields 6.08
